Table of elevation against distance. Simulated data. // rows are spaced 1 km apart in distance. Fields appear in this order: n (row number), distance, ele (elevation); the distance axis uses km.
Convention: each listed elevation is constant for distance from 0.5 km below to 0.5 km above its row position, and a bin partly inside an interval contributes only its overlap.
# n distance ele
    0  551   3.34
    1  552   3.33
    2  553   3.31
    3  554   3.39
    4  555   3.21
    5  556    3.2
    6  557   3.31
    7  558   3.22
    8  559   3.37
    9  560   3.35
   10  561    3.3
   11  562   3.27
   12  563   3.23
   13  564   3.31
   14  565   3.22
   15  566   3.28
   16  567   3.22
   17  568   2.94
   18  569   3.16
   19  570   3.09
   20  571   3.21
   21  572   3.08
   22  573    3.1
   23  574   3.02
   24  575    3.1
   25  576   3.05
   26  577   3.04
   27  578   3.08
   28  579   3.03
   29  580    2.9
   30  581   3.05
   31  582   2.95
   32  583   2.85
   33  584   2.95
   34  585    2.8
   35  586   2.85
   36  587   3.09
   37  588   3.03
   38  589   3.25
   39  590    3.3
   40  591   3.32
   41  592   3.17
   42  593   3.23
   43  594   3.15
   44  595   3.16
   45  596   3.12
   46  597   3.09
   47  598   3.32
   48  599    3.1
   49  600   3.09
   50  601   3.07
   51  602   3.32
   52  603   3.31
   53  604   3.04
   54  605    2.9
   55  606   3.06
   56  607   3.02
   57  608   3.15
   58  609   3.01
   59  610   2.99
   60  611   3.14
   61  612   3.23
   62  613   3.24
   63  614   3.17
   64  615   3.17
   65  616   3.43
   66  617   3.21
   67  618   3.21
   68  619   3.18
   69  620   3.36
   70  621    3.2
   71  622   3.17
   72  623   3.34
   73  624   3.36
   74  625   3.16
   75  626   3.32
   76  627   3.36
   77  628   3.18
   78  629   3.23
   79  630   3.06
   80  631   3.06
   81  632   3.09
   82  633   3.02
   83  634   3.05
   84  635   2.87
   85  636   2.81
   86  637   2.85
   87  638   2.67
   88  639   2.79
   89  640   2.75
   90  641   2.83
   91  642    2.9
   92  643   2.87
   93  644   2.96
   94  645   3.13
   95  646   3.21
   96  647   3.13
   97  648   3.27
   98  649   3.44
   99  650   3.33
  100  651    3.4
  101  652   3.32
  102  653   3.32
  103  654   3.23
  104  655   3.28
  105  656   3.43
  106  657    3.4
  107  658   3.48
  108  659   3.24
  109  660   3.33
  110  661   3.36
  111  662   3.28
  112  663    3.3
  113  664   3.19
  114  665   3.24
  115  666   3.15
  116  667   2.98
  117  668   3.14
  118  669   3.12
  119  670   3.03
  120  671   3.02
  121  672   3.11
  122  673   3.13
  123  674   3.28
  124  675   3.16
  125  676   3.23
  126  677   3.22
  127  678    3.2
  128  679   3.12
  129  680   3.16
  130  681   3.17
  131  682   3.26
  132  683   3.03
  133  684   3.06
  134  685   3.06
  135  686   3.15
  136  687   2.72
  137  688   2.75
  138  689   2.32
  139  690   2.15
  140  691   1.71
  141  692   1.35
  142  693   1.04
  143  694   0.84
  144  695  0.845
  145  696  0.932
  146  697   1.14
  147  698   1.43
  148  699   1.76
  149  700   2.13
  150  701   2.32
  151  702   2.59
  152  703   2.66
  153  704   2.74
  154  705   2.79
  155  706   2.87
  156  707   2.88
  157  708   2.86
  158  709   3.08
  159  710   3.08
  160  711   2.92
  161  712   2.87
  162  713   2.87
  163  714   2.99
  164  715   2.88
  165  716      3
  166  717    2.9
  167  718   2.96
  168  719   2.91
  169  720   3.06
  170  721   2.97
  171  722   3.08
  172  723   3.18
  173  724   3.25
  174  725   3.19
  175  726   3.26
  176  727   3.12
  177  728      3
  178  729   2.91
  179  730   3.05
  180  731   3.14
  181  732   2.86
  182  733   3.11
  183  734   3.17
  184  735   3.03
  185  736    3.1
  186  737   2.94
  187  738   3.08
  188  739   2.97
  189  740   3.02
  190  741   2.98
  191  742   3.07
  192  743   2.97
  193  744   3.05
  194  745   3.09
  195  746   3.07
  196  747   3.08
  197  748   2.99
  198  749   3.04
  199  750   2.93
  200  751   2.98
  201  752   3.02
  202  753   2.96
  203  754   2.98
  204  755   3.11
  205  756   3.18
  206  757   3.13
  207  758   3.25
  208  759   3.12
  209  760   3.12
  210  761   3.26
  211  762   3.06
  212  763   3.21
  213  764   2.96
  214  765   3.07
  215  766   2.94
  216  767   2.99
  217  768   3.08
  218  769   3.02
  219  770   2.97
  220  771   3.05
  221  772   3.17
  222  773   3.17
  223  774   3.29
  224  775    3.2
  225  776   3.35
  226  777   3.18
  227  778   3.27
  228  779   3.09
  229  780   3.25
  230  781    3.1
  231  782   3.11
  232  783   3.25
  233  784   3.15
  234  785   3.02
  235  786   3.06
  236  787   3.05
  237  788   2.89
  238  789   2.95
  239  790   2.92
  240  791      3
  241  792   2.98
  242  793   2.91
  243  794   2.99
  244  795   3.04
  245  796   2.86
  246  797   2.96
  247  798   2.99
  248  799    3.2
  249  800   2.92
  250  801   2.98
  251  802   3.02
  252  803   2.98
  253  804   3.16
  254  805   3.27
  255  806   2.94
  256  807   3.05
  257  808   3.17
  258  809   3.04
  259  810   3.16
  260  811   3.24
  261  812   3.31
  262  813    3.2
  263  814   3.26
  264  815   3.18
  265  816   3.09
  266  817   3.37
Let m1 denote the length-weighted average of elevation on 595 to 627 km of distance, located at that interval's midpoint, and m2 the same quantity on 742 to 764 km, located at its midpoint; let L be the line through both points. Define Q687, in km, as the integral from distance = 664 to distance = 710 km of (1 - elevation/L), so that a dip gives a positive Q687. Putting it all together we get 7.6 km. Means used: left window 3.18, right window 3.07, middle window 2.61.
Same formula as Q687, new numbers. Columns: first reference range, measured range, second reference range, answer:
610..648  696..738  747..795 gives 3.8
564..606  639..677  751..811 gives -1.1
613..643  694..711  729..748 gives 4.6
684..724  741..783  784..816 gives -4.0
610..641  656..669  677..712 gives -2.4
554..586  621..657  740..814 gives -0.2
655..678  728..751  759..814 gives 0.8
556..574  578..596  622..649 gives 0.5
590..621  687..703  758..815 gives 7.1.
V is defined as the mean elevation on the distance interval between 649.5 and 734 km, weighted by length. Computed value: 2.85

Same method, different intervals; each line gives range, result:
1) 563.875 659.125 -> 3.13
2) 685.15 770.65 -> 2.79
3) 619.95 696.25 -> 2.97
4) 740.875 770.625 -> 3.06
